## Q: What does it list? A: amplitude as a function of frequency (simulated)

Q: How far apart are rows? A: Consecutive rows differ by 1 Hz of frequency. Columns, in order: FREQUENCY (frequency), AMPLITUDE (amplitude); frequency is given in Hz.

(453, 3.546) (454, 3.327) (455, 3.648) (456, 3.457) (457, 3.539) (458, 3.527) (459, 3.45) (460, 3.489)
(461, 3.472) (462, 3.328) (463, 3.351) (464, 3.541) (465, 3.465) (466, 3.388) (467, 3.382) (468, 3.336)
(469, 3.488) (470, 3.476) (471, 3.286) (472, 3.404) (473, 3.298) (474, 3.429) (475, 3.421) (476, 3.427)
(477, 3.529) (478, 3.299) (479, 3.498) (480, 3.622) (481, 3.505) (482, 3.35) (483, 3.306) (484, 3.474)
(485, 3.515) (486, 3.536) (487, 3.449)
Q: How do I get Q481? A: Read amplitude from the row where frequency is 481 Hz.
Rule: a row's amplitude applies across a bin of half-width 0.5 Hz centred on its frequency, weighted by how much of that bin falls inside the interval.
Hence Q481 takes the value 3.505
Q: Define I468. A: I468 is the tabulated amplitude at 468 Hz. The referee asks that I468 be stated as 3.336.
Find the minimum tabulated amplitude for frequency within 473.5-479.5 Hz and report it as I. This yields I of 3.299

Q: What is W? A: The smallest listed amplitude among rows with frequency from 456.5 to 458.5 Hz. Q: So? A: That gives 3.527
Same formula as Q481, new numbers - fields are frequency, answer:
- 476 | 3.427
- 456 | 3.457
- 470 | 3.476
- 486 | 3.536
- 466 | 3.388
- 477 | 3.529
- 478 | 3.299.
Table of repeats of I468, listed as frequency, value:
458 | 3.527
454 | 3.327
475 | 3.421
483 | 3.306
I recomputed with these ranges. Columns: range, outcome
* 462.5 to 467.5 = 3.351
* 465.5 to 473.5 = 3.286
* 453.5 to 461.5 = 3.327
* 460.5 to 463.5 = 3.328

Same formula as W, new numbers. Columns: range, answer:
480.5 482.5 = 3.35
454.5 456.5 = 3.457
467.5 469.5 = 3.336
